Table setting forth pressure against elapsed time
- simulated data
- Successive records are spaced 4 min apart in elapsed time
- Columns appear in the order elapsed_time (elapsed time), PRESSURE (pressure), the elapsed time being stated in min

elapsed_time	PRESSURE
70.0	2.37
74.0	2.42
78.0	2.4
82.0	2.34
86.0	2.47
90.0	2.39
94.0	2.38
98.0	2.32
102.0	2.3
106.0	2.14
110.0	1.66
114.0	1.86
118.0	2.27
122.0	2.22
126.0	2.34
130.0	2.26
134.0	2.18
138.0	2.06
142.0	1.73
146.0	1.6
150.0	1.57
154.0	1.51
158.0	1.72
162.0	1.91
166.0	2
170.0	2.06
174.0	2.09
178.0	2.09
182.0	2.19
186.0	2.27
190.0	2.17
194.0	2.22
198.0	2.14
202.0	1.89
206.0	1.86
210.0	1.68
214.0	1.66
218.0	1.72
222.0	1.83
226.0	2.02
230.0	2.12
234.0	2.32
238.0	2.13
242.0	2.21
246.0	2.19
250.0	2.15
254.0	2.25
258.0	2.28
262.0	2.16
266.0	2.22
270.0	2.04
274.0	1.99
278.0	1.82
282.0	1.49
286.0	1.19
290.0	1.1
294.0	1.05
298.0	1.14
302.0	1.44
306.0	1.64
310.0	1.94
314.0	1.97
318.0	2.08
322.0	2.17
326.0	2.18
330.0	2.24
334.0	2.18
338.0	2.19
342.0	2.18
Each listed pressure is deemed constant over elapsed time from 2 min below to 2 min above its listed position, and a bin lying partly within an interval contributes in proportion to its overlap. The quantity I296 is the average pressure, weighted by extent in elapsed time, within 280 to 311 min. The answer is 1.36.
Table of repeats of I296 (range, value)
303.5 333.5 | 2.03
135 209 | 1.95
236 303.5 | 1.82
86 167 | 2.03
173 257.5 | 2.06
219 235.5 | 2.04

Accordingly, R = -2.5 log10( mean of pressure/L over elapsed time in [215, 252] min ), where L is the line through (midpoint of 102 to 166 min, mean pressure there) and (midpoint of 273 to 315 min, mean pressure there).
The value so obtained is -0.23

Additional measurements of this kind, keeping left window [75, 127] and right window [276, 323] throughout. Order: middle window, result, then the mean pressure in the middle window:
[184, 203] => -0.118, 2.15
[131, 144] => 0.057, 2.01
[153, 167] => 0.142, 1.79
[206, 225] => 0.061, 1.75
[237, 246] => -0.227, 2.18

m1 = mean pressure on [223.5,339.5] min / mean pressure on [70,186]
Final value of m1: 0.92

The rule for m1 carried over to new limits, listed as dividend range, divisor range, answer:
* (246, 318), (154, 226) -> 0.91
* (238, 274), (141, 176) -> 1.21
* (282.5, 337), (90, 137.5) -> 0.79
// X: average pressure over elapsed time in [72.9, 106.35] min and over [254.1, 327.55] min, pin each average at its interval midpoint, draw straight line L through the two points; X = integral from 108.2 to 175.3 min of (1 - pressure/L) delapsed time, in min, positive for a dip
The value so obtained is 8.1 min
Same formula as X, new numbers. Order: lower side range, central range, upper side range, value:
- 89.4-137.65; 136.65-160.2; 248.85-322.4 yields 4.6 min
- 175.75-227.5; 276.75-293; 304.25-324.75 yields 5.1 min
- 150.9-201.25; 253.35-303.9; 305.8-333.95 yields 8.9 min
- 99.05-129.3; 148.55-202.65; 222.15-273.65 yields 3.7 min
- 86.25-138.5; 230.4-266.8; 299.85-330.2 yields -3.4 min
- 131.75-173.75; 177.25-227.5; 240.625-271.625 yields 0.7 min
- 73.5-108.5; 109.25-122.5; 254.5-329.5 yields 1.5 min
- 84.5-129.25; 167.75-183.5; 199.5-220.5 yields -1.5 min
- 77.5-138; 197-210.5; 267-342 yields 0.8 min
